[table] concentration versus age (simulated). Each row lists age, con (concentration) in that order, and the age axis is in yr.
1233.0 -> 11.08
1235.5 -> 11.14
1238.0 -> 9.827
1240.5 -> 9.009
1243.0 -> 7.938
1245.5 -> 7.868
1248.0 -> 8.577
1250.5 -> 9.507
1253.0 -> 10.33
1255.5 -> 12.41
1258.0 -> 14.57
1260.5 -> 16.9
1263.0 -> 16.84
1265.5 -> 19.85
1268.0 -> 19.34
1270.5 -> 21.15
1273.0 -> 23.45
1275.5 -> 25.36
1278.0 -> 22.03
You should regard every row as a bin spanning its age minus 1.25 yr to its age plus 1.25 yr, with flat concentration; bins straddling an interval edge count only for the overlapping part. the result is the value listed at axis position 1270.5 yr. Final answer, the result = 21.15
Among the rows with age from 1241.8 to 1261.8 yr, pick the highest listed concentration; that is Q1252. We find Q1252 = 16.9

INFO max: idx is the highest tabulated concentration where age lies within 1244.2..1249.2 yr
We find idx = 8.577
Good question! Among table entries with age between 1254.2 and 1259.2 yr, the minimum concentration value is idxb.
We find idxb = 12.41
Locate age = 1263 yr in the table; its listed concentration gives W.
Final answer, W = 16.84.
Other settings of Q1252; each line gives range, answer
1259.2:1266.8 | 19.85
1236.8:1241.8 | 9.827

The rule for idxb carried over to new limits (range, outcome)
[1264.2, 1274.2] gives 19.34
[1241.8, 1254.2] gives 7.868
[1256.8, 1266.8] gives 14.57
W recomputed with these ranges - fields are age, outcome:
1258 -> 14.57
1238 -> 9.827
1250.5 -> 9.507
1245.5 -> 7.868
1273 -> 23.45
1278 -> 22.03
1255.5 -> 12.41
